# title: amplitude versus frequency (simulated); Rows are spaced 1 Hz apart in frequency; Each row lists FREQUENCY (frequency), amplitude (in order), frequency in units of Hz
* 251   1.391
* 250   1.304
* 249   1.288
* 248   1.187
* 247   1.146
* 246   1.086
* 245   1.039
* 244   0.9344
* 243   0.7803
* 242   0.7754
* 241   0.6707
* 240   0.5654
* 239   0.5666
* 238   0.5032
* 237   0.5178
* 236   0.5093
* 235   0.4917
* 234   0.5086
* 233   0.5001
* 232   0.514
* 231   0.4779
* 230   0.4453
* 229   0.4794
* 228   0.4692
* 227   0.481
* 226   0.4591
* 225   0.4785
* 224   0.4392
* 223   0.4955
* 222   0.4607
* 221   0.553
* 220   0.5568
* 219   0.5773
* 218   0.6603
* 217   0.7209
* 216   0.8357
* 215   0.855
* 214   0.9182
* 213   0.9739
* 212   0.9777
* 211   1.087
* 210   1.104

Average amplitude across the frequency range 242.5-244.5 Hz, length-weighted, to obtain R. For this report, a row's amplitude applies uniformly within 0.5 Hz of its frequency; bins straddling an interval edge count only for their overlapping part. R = 0.857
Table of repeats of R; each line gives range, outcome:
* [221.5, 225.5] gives 0.468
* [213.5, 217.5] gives 0.832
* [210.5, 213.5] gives 1.01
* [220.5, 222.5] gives 0.507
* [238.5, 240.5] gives 0.566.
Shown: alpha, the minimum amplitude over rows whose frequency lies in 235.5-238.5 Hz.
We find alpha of 0.5032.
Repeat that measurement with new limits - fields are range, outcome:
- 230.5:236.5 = 0.4779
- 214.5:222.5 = 0.4607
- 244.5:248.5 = 1.039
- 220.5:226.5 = 0.4392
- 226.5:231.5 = 0.4453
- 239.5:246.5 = 0.5654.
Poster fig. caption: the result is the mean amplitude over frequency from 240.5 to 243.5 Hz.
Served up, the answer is 0.742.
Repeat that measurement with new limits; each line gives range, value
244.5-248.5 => 1.11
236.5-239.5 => 0.529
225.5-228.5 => 0.47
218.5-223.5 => 0.529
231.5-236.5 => 0.505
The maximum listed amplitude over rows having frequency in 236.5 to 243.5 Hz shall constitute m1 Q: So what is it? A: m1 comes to 0.7803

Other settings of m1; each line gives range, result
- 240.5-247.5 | 1.146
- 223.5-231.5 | 0.481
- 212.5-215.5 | 0.9739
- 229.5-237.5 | 0.5178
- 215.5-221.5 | 0.8357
